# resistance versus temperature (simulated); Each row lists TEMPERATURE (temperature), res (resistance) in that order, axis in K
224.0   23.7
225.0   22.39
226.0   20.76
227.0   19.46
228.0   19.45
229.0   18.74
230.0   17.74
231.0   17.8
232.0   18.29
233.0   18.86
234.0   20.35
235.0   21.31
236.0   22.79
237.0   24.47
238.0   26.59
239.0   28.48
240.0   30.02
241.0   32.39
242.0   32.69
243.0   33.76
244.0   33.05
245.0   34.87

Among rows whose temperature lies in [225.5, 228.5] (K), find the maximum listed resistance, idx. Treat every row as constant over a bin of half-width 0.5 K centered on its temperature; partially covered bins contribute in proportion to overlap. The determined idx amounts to 20.76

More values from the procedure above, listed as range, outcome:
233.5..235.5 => 21.31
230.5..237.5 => 24.47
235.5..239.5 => 28.48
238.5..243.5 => 33.76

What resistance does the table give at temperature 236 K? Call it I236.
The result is 22.79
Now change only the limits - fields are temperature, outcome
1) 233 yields 18.86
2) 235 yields 21.31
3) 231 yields 17.8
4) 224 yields 23.7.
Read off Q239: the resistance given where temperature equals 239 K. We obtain 28.48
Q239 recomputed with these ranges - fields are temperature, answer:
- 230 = 17.74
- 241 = 32.39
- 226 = 20.76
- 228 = 19.45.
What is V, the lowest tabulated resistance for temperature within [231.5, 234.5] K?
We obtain 18.29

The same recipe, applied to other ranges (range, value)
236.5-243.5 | 24.47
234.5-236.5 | 21.31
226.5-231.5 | 17.74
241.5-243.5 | 32.69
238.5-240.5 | 28.48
